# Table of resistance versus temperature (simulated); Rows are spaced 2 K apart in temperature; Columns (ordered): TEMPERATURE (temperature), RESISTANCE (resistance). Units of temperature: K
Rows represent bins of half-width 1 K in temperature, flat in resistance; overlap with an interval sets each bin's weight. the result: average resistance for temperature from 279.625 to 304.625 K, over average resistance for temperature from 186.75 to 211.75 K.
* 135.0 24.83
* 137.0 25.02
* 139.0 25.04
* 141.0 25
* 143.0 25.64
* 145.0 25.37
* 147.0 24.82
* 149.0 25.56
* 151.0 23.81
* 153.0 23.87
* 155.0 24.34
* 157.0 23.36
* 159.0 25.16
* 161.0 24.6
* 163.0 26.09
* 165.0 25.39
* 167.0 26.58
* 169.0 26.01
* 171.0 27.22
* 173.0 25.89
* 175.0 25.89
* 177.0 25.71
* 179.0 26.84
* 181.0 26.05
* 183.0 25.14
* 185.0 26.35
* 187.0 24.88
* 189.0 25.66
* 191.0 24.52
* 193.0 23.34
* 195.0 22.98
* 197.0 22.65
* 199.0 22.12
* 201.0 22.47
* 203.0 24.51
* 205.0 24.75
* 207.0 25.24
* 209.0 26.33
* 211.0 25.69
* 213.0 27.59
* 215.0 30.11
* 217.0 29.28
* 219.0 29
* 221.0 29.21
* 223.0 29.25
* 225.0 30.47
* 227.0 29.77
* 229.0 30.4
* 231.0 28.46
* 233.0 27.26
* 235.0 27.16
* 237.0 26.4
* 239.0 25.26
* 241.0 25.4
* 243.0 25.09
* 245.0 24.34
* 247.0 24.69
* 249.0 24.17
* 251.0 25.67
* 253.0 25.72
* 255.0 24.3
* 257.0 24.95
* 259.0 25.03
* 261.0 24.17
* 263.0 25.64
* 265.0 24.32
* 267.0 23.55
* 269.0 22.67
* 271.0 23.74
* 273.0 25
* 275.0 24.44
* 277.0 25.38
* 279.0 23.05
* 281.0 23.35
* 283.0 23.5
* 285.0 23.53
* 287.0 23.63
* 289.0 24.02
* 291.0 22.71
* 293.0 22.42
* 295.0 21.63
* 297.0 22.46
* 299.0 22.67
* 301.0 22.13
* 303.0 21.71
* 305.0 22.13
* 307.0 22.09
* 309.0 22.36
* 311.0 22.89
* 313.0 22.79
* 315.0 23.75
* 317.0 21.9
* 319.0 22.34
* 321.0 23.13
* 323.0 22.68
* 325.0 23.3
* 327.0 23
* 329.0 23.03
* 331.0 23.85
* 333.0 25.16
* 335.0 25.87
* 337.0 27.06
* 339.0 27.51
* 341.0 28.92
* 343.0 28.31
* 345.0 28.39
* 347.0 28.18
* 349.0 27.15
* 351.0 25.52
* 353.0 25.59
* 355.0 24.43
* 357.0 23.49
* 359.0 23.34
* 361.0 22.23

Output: 0.94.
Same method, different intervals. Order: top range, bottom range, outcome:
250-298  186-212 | 0.99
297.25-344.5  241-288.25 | 0.98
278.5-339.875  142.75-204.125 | 0.93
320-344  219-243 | 0.90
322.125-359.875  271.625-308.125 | 1.10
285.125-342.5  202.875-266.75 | 0.89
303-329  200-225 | 0.84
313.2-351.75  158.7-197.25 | 0.99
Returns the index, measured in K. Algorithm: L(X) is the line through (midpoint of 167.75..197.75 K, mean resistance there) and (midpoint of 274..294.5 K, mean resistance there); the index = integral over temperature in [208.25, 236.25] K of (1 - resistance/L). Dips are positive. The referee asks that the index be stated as -4.49 K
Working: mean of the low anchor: 25.3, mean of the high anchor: 23.6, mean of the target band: 28.6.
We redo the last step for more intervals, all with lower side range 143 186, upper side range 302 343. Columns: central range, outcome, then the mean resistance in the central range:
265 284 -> 0.4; 23.9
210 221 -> -1.5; 28.4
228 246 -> -1.4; 26.6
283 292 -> 0.3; 23.5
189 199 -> 0.7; 23.5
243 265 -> -0.3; 24.9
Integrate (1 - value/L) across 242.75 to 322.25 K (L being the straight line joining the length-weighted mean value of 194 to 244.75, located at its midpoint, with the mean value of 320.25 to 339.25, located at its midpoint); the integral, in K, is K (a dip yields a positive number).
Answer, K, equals 5.6 K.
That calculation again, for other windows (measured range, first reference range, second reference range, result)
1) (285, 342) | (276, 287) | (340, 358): 3.80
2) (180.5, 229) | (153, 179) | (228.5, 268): -1.34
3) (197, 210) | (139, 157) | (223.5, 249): 1.01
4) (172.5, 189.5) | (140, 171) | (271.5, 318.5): -0.75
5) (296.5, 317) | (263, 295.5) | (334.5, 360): 1.92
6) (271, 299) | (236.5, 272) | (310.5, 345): 1.36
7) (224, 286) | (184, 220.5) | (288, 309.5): -4.10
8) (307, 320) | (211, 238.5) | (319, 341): 1.33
